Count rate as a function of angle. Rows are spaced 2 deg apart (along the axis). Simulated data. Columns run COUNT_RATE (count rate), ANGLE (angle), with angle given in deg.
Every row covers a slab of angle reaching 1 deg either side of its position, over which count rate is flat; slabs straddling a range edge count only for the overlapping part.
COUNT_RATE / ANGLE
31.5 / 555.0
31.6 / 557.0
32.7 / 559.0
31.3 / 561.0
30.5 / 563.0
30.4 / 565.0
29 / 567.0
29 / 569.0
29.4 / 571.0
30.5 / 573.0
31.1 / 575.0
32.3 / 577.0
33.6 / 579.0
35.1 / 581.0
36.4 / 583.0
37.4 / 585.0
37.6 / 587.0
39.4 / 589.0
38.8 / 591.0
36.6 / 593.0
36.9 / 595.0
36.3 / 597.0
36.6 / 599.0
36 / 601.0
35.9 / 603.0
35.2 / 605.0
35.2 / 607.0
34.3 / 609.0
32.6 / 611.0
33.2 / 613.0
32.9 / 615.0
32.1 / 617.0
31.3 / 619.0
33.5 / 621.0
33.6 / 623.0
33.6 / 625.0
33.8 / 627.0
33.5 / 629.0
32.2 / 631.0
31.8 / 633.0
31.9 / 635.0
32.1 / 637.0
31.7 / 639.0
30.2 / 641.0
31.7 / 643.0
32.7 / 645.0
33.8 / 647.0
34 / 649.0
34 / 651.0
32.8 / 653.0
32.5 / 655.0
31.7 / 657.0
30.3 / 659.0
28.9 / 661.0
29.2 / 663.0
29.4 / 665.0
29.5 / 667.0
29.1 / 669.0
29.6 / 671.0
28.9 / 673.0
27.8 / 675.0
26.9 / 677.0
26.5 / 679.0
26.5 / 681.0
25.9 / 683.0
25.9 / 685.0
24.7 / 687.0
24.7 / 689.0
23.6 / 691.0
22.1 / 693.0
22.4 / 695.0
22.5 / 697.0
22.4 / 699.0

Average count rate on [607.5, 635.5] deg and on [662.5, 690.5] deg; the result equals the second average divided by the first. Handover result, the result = 0.83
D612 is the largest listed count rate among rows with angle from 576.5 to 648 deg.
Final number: 39.4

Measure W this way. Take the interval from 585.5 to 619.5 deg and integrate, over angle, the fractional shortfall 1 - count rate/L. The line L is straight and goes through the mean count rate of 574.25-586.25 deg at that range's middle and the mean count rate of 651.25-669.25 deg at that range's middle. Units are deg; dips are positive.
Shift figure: -2.1 deg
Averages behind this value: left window 34.5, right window 30.6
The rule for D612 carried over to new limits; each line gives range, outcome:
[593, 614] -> 36.9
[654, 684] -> 32.5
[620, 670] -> 34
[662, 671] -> 29.6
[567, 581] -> 35.1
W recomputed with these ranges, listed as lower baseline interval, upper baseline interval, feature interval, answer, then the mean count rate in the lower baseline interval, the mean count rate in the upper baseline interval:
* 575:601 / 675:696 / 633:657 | -2.2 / 36.2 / 25.1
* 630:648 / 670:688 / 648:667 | -1.0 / 32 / 27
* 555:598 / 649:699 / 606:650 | -3.4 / 33.6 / 27.7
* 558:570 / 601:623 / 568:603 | -3.2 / 30.5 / 33.7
